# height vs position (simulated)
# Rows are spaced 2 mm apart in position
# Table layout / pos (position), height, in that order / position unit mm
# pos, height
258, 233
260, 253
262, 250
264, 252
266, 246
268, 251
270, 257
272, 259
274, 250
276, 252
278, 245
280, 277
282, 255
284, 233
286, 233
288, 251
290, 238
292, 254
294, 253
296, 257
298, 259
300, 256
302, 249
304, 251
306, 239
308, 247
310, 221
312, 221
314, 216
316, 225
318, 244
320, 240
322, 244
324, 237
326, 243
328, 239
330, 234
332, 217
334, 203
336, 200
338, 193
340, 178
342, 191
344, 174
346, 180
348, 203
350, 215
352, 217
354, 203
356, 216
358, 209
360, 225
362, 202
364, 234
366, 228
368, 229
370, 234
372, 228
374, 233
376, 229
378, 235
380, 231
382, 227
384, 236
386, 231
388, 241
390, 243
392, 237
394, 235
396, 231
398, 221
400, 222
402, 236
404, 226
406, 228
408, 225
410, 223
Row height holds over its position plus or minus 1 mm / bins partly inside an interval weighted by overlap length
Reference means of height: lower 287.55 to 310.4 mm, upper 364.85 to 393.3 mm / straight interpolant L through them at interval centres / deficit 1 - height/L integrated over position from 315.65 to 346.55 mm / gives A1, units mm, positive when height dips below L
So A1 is 3.4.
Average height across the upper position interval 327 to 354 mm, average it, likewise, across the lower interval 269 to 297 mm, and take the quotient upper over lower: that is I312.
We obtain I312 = 0.81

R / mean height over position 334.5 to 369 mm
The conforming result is 206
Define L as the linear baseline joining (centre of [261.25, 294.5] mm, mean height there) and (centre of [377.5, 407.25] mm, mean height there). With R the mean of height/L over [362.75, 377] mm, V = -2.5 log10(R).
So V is 0.025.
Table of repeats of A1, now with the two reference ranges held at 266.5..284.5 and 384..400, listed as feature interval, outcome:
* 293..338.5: 2.2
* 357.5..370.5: 0.8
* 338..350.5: 2.7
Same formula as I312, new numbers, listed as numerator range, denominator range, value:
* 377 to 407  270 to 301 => 0.92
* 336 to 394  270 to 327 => 0.89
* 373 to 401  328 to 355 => 1.15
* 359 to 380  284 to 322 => 0.94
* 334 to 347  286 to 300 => 0.75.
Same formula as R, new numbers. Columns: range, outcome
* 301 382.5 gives 222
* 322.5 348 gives 208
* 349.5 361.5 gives 214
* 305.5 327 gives 234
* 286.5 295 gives 248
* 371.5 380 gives 231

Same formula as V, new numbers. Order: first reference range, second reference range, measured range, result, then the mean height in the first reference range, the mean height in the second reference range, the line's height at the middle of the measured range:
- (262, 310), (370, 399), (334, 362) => 0.19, 250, 233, 239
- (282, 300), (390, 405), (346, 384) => 0.07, 248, 231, 236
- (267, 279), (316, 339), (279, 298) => -0.02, 252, 227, 245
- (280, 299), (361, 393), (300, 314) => 0.04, 250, 231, 246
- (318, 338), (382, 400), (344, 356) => 0.14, 228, 233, 230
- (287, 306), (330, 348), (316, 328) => -0.11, 251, 195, 217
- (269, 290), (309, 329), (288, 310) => -0.03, 251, 233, 242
